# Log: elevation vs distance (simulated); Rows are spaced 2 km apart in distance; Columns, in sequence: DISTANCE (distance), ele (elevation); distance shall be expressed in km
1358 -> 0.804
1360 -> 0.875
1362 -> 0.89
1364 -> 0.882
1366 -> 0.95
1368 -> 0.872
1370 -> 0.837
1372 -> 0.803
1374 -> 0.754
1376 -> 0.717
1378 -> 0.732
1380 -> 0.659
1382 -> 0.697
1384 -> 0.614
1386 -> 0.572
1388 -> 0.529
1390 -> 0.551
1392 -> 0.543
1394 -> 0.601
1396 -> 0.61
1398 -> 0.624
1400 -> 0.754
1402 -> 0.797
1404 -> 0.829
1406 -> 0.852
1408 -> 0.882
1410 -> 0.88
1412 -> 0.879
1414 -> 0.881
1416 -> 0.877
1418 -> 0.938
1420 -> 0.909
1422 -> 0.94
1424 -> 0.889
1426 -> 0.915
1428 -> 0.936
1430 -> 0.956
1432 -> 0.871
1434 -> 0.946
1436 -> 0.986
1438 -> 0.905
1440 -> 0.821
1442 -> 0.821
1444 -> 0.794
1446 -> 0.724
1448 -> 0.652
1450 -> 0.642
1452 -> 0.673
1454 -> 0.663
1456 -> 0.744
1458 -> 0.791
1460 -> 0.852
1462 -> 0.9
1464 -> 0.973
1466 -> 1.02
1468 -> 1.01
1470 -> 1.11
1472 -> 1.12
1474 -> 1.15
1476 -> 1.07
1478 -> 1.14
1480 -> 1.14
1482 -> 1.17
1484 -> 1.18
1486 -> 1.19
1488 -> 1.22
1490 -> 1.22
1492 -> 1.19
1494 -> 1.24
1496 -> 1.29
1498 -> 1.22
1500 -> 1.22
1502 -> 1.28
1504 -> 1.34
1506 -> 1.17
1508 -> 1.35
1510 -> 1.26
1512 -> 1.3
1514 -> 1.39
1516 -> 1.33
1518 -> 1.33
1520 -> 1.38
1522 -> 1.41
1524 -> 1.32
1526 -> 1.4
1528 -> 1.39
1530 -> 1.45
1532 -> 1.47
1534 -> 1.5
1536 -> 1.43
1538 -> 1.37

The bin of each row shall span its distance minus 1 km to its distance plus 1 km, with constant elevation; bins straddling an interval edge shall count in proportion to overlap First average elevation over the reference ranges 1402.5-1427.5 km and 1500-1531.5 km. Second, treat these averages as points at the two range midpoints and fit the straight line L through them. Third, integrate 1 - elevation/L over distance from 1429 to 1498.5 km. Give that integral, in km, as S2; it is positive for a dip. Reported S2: 8.2 km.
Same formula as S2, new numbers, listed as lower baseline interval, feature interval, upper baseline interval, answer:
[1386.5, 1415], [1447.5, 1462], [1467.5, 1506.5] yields 4.1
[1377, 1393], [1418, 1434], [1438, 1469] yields -4.2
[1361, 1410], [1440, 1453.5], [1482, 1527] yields 3.9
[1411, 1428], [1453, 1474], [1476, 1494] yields 3.1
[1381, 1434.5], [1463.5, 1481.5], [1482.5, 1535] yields 0.6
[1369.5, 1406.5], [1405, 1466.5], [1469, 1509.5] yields 4.1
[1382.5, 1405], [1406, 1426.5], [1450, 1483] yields -4.4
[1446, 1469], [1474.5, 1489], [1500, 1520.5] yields -1.7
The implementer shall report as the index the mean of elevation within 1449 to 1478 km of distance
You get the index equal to 0.916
